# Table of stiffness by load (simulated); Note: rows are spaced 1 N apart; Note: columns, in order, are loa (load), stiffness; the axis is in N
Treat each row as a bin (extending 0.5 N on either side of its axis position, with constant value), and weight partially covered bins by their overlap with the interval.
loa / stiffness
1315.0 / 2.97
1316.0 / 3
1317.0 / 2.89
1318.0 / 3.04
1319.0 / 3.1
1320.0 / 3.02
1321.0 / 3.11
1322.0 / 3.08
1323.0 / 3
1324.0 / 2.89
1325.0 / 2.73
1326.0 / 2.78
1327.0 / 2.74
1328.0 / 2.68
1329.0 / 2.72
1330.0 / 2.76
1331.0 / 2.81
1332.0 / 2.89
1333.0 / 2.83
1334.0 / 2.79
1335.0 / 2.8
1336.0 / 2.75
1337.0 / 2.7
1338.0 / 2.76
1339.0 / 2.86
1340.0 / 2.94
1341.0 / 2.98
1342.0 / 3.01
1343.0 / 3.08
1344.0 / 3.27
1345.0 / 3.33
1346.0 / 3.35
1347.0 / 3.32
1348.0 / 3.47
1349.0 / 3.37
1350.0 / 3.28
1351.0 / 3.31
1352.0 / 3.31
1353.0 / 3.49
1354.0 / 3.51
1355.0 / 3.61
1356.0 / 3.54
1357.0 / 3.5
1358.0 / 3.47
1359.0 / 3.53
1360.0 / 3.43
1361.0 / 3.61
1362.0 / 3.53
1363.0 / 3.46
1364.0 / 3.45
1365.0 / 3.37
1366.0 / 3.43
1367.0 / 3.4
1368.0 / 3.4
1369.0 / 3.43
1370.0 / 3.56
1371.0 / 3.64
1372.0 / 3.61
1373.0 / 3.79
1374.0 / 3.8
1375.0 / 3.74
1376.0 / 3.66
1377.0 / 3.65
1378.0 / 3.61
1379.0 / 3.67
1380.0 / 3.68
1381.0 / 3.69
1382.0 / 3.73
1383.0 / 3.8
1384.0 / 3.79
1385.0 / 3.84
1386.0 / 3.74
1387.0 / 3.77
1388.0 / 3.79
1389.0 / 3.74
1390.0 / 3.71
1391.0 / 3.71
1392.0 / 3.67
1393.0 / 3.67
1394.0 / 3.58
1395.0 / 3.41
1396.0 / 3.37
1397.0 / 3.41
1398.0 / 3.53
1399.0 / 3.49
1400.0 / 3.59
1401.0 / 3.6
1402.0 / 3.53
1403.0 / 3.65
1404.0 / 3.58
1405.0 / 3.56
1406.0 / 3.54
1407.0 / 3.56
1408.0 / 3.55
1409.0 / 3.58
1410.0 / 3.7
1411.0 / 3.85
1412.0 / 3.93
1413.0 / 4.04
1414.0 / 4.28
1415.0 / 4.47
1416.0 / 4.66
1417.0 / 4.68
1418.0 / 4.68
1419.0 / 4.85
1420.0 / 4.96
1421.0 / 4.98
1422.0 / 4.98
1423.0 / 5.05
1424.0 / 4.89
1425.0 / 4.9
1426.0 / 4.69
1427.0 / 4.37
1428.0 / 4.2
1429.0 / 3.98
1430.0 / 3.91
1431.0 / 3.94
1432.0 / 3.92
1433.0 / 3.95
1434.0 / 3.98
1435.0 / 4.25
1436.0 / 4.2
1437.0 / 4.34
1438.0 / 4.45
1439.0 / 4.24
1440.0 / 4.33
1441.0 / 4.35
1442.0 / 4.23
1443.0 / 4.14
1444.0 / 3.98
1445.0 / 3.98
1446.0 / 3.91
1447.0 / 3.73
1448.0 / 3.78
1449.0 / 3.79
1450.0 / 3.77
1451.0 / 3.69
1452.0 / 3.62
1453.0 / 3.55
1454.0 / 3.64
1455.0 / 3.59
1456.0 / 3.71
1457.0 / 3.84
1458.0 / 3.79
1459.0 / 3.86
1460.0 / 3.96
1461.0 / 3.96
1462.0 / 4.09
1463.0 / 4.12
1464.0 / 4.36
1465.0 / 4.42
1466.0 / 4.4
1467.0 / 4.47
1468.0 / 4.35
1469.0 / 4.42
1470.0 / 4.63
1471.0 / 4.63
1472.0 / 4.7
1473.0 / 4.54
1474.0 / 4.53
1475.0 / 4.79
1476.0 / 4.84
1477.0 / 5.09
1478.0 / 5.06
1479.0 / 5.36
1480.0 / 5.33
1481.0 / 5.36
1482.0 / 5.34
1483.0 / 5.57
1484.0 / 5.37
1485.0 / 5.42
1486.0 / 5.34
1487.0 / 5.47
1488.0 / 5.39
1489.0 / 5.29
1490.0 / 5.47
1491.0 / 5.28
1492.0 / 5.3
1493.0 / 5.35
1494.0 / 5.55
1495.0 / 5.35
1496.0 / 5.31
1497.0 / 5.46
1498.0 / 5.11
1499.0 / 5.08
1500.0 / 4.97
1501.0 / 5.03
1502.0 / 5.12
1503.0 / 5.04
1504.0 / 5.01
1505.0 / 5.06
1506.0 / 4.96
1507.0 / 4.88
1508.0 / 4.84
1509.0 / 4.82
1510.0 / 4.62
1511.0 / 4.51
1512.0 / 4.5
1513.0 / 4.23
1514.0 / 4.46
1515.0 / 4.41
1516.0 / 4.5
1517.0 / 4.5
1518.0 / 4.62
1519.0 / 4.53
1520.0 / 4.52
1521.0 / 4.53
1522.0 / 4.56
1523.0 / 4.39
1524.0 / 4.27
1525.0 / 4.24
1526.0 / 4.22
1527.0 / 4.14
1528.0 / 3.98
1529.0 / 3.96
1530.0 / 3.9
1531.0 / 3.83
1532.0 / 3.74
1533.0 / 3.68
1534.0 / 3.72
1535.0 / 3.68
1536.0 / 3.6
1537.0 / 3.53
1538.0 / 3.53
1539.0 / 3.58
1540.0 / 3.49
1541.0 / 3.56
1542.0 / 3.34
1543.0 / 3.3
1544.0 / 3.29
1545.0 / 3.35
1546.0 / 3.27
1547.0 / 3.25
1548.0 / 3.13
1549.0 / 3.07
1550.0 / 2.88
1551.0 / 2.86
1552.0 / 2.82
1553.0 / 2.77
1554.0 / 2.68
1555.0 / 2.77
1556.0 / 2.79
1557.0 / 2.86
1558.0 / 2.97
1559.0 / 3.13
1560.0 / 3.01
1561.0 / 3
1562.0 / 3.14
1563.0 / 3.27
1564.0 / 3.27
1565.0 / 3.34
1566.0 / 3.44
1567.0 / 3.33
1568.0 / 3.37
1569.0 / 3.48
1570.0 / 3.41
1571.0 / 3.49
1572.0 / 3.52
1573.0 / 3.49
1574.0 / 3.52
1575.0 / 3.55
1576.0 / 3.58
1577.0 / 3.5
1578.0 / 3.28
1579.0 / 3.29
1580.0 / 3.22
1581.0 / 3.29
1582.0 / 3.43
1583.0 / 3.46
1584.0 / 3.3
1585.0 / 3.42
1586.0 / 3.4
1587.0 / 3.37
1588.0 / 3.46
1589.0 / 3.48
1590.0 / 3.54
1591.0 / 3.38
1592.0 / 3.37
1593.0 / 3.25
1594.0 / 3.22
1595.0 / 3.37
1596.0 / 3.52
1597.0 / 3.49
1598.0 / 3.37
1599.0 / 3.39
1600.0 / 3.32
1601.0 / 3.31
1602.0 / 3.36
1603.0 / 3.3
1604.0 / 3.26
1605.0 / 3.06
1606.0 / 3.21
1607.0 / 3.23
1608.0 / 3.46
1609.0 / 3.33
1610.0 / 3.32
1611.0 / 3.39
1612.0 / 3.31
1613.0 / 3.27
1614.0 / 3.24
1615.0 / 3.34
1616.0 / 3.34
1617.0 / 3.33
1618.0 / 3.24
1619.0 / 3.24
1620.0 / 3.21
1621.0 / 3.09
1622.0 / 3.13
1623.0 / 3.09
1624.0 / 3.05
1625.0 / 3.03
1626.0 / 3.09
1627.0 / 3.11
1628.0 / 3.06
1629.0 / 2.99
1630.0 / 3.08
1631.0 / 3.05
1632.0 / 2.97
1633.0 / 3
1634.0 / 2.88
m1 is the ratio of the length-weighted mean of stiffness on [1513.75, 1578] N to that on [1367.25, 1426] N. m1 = 0.92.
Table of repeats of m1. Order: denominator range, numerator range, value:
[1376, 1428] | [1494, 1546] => 1.10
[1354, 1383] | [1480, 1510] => 1.46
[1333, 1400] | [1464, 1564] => 1.25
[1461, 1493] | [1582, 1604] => 0.69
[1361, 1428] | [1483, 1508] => 1.35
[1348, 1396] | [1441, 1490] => 1.24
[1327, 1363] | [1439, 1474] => 1.29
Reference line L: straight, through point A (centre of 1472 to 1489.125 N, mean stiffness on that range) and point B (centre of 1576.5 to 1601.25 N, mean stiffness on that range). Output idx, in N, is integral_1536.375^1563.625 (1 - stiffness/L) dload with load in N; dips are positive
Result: 6.0 N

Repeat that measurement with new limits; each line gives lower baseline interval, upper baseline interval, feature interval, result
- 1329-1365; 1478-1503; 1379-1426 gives 0.78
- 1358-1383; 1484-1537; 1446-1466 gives 1.81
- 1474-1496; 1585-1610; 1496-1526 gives 0.77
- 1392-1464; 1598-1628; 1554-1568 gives 1.46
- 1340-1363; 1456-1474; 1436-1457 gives 0.85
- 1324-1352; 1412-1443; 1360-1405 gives 0.89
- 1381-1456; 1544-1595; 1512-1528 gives -4.16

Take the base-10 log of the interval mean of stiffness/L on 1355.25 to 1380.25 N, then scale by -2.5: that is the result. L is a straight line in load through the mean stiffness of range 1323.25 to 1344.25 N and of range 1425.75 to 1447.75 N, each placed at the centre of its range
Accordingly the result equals -0.09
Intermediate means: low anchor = 2.84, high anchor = 4.13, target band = 3.56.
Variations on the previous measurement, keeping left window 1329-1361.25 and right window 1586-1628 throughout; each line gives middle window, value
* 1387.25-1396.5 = -0.14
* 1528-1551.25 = -0.07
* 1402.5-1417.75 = -0.22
